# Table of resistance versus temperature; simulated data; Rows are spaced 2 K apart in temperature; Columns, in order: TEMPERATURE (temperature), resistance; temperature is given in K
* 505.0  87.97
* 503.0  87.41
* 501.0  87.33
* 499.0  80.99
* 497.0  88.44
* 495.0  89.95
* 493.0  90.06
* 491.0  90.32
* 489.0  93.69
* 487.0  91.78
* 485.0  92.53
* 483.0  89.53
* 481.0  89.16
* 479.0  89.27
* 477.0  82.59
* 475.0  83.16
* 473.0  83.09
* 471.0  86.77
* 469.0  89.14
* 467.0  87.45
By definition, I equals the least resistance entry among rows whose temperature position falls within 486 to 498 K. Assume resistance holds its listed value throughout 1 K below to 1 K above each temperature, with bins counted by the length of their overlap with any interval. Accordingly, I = 88.44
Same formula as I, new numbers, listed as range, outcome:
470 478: 82.59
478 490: 89.16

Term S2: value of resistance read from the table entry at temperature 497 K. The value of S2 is 88.44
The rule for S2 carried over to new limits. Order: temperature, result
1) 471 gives 86.77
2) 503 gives 87.41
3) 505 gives 87.97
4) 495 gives 89.95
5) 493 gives 90.06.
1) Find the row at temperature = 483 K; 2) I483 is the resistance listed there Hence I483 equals 89.53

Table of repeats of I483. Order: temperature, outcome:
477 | 82.59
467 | 87.45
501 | 87.33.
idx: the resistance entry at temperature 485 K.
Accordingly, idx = 92.53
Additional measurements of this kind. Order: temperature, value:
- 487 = 91.78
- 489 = 93.69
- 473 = 83.09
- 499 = 80.99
